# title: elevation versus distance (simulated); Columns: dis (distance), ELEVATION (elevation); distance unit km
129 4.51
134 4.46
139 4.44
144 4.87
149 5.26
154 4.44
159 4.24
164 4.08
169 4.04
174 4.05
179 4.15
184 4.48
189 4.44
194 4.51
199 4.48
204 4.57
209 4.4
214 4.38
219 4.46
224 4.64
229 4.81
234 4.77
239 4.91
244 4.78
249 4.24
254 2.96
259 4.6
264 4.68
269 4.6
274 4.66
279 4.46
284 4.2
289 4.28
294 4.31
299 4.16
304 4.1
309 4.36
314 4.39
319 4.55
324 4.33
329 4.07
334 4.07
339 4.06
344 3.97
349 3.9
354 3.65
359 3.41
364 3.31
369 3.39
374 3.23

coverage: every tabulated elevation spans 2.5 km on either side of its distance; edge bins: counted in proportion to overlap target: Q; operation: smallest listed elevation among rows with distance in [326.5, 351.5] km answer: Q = 3.9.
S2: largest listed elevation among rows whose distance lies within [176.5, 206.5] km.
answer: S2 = 4.57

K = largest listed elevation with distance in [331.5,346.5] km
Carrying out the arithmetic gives 4.07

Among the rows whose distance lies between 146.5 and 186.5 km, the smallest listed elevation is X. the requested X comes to 4.04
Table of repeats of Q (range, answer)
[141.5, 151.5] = 4.87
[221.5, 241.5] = 4.64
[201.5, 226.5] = 4.38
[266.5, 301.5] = 4.16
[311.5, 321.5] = 4.39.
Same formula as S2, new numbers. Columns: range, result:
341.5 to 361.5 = 3.97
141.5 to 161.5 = 5.26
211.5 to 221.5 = 4.46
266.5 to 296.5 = 4.66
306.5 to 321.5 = 4.55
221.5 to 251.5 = 4.91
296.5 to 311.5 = 4.36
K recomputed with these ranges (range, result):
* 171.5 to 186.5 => 4.48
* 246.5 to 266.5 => 4.68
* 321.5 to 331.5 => 4.33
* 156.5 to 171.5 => 4.24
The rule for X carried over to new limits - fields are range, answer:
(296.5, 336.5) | 4.07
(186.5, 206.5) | 4.44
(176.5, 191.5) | 4.15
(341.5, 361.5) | 3.41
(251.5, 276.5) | 2.96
